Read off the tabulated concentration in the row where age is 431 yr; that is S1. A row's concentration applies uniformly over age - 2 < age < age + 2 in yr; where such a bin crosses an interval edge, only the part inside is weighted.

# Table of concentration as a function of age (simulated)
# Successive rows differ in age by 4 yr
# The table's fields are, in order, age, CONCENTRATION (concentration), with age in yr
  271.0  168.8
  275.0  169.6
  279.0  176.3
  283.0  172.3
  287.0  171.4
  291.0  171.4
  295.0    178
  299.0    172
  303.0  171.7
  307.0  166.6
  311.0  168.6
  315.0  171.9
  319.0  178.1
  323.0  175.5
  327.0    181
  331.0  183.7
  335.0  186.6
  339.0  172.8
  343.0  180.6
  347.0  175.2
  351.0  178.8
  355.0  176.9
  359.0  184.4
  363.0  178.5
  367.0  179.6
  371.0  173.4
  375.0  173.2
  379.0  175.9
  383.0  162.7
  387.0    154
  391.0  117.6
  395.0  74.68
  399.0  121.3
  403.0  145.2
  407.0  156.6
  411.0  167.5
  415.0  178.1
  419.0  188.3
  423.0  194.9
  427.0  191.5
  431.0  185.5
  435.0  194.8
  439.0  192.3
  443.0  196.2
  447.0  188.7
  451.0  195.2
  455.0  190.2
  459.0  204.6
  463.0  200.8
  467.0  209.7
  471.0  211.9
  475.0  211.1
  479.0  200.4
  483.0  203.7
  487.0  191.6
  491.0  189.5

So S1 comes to 185.5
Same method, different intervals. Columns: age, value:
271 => 168.8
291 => 171.4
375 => 173.2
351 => 178.8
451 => 195.2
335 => 186.6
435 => 194.8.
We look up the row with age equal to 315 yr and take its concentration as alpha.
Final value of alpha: 171.9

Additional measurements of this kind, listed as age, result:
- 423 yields 194.9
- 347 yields 175.2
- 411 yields 167.5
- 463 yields 200.8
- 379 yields 175.9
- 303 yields 171.7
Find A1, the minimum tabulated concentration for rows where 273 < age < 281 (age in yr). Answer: 169.6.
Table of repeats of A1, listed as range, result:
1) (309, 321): 168.6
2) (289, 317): 166.6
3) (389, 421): 74.68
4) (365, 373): 173.4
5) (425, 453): 185.5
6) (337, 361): 172.8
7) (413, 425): 178.1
